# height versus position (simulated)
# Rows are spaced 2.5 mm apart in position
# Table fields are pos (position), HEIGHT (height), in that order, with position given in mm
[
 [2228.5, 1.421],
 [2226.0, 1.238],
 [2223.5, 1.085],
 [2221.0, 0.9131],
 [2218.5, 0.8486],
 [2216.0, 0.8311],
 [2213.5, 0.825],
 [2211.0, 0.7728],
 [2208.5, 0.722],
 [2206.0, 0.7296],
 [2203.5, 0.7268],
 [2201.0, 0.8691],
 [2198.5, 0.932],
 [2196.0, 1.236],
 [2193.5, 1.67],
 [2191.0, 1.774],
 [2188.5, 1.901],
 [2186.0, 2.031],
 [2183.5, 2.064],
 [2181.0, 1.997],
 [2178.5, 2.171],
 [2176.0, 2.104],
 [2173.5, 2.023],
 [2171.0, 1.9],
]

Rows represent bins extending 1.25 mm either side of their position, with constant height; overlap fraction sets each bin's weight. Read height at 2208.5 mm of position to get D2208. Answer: 0.722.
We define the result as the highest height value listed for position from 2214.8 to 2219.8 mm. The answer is 0.8486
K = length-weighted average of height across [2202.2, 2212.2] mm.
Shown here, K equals 0.738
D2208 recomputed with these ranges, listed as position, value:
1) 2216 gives 0.8311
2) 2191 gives 1.774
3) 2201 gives 0.8691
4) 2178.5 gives 2.171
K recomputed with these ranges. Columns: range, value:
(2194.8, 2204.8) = 0.938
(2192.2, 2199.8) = 1.28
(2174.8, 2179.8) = 2.14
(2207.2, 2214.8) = 0.773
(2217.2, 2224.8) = 0.95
